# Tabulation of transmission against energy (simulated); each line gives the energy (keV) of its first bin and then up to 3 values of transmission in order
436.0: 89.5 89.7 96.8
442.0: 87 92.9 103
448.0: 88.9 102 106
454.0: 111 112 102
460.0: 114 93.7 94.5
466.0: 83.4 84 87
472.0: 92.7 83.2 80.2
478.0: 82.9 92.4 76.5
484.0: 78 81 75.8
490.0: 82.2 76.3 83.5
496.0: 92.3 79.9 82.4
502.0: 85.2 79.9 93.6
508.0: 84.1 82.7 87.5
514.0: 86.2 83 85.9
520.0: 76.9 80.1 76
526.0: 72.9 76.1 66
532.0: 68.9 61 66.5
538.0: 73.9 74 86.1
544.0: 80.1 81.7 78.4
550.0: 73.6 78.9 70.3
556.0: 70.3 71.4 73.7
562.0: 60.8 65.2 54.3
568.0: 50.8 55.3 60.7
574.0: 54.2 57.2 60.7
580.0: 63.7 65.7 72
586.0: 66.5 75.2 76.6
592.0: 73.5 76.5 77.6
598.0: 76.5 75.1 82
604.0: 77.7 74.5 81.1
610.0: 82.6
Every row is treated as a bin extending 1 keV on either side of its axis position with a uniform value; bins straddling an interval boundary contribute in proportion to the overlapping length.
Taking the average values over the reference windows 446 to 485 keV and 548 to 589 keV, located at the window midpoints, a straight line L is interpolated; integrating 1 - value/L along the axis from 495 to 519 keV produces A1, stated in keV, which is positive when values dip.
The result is -1.0 keV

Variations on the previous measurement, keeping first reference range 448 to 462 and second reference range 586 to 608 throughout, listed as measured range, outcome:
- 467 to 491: 4.19 keV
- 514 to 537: 4.20 keV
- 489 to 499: 1.50 keV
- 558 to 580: 5.91 keV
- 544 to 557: 1.51 keV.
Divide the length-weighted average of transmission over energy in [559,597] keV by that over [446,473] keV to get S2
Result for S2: 0.67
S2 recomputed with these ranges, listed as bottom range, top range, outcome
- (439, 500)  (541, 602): 0.77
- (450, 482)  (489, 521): 0.89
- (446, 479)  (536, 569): 0.75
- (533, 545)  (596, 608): 1.05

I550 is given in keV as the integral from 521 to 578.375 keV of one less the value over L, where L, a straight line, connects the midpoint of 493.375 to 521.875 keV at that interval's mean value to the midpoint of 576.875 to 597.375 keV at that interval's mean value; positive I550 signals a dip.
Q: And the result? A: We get 6.18 keV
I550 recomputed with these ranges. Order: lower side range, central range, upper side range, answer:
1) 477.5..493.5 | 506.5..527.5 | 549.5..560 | -1.2 keV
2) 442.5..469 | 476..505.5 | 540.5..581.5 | 2.0 keV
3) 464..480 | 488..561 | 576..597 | 0.3 keV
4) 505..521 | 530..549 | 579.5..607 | 1.7 keV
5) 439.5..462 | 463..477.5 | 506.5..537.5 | 1.3 keV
